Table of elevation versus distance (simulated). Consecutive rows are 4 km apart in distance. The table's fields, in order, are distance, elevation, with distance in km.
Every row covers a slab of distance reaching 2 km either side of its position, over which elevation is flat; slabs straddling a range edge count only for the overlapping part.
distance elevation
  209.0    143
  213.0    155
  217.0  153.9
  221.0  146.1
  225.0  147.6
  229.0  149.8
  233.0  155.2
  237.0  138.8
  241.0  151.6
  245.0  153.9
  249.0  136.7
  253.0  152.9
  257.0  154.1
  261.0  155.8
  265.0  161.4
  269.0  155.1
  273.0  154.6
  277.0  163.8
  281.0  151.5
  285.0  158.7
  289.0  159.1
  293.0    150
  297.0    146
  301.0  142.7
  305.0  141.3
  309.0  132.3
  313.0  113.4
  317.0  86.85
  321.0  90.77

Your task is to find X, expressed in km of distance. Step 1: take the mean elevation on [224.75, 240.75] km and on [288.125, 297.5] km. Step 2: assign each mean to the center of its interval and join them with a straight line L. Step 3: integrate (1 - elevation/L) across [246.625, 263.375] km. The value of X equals -0.1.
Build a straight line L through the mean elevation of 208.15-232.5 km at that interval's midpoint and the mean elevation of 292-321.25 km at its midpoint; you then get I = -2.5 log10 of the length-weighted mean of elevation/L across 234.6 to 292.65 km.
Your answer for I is -0.11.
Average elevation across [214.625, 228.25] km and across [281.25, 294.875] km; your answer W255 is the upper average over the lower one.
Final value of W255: 1.0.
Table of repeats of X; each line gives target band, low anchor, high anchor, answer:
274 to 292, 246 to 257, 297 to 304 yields -1.6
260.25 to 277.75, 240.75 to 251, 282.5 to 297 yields -0.8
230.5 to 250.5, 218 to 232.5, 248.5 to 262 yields 0.3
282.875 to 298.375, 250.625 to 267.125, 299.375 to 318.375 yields -2.1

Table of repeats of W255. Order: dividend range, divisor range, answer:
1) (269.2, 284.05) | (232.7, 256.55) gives 1.06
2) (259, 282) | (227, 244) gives 1.05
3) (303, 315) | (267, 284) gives 0.82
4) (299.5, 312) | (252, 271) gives 0.88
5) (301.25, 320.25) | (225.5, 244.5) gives 0.80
